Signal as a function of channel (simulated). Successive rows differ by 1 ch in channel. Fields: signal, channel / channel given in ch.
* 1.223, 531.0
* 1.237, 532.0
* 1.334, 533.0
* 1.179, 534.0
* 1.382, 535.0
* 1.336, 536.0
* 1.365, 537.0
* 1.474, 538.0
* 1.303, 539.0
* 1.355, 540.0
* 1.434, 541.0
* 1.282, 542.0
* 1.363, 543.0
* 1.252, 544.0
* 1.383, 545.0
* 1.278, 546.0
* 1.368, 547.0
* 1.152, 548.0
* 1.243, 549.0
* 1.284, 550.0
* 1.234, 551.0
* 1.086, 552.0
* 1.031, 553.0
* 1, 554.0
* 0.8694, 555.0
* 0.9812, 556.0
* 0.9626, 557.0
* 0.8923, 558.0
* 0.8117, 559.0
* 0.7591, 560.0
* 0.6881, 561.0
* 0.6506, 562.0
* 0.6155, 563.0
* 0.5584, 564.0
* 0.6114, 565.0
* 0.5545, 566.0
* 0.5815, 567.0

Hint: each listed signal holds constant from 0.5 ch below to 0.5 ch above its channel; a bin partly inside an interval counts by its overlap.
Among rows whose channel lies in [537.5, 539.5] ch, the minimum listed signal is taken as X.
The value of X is 1.303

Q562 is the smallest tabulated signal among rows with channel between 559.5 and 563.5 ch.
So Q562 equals 0.6155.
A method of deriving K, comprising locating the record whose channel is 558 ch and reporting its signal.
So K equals 0.8923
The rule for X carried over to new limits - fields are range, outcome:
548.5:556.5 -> 0.8694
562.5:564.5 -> 0.5584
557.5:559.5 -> 0.8117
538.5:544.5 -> 1.252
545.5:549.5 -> 1.152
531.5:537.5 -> 1.179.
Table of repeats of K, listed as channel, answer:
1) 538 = 1.474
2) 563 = 0.6155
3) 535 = 1.382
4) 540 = 1.355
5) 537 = 1.365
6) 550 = 1.284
